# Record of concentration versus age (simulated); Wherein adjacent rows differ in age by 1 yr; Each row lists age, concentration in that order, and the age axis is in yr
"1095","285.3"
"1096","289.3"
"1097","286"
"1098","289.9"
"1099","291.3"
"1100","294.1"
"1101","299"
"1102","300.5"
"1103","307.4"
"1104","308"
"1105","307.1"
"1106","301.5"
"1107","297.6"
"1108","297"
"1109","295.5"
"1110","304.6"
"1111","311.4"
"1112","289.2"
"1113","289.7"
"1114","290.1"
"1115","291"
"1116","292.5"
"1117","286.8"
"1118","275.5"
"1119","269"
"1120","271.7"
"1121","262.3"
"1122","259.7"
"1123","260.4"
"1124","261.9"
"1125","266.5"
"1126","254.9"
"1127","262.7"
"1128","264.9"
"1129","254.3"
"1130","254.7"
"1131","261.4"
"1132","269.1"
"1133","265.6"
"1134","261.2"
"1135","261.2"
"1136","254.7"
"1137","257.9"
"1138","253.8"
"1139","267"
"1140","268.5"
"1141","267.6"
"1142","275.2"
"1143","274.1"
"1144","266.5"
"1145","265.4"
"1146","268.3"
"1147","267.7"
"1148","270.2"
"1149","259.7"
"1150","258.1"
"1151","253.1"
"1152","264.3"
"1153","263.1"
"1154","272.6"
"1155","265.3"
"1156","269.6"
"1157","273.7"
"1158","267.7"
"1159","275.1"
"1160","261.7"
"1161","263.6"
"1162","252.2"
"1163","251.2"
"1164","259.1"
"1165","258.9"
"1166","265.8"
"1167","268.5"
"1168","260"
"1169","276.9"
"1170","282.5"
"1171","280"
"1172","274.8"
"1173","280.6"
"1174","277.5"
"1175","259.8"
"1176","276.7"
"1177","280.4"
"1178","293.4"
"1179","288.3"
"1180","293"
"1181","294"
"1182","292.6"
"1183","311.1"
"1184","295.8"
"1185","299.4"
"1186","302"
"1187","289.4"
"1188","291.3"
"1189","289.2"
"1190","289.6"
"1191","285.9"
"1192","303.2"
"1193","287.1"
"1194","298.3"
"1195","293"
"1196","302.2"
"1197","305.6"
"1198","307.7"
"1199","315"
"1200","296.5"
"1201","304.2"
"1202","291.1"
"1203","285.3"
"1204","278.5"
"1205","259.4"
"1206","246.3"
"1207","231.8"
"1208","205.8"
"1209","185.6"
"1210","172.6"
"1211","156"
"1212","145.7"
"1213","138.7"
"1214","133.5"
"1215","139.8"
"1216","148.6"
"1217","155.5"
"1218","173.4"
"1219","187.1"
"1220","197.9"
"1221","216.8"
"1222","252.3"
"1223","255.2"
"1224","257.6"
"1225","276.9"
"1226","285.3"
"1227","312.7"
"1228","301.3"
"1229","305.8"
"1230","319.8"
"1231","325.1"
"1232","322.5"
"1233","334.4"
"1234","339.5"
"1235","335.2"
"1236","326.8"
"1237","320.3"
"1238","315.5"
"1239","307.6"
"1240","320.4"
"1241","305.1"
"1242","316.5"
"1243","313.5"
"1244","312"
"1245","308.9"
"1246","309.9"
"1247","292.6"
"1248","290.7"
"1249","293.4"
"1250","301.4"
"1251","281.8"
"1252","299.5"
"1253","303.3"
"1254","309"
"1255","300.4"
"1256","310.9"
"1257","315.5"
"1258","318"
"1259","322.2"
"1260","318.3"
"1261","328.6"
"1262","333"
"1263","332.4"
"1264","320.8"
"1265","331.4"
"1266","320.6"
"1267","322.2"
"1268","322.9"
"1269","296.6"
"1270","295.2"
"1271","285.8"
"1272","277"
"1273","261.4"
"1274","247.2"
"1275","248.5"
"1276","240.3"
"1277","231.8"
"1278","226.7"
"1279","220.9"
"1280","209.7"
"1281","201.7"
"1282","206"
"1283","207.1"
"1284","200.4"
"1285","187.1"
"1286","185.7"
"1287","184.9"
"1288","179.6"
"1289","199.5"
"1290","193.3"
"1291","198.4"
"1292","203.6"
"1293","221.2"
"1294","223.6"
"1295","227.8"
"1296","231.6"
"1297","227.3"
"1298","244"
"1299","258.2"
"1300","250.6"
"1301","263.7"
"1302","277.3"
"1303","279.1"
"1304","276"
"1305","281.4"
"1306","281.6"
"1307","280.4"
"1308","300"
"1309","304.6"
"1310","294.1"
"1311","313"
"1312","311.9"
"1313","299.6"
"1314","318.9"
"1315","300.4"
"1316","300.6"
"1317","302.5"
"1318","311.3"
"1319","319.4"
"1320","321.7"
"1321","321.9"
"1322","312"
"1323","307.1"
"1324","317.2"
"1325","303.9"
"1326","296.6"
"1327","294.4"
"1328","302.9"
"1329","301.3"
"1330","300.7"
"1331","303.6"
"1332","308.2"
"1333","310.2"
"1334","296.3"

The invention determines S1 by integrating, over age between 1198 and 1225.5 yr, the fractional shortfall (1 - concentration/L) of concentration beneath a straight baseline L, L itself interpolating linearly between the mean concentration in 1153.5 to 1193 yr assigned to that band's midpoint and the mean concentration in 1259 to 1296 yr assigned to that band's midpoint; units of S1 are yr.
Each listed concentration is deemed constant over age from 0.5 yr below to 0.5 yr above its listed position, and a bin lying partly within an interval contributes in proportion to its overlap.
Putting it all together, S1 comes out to 4.9 yr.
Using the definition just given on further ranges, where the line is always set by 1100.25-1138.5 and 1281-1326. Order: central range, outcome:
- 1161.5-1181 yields 0.0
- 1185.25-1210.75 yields -0.4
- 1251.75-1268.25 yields -3.3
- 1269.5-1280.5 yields 0.6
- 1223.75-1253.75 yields -4.6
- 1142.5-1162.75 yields 0.7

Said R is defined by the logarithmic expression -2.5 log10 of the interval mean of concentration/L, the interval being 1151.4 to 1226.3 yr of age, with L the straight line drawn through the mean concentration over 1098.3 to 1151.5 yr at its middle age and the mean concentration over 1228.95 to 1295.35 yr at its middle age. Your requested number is 0.08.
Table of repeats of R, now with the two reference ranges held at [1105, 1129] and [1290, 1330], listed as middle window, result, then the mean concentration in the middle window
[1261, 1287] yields 0.08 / 260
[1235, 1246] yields -0.13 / 315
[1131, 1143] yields 0.07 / 264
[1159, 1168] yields 0.08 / 261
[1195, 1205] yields -0.06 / 296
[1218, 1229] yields 0.11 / 253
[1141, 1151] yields 0.06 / 267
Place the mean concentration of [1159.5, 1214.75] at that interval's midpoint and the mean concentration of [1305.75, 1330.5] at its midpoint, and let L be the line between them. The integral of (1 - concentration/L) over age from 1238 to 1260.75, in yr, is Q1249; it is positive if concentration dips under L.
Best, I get -1.8 yr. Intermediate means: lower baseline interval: 266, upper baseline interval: 305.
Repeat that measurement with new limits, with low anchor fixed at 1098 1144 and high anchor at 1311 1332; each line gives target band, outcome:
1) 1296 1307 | 1.50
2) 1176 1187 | -0.27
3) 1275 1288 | 3.99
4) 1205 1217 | 4.75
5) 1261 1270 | -0.66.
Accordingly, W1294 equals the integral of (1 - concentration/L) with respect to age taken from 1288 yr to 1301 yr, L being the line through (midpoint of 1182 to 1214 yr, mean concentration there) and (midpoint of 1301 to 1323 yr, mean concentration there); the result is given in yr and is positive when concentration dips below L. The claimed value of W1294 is 3.1 yr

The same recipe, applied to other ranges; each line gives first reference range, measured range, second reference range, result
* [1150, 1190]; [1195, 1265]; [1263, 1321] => -2.0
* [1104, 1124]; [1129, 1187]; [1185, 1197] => 4.0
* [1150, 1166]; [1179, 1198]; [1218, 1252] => -1.4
